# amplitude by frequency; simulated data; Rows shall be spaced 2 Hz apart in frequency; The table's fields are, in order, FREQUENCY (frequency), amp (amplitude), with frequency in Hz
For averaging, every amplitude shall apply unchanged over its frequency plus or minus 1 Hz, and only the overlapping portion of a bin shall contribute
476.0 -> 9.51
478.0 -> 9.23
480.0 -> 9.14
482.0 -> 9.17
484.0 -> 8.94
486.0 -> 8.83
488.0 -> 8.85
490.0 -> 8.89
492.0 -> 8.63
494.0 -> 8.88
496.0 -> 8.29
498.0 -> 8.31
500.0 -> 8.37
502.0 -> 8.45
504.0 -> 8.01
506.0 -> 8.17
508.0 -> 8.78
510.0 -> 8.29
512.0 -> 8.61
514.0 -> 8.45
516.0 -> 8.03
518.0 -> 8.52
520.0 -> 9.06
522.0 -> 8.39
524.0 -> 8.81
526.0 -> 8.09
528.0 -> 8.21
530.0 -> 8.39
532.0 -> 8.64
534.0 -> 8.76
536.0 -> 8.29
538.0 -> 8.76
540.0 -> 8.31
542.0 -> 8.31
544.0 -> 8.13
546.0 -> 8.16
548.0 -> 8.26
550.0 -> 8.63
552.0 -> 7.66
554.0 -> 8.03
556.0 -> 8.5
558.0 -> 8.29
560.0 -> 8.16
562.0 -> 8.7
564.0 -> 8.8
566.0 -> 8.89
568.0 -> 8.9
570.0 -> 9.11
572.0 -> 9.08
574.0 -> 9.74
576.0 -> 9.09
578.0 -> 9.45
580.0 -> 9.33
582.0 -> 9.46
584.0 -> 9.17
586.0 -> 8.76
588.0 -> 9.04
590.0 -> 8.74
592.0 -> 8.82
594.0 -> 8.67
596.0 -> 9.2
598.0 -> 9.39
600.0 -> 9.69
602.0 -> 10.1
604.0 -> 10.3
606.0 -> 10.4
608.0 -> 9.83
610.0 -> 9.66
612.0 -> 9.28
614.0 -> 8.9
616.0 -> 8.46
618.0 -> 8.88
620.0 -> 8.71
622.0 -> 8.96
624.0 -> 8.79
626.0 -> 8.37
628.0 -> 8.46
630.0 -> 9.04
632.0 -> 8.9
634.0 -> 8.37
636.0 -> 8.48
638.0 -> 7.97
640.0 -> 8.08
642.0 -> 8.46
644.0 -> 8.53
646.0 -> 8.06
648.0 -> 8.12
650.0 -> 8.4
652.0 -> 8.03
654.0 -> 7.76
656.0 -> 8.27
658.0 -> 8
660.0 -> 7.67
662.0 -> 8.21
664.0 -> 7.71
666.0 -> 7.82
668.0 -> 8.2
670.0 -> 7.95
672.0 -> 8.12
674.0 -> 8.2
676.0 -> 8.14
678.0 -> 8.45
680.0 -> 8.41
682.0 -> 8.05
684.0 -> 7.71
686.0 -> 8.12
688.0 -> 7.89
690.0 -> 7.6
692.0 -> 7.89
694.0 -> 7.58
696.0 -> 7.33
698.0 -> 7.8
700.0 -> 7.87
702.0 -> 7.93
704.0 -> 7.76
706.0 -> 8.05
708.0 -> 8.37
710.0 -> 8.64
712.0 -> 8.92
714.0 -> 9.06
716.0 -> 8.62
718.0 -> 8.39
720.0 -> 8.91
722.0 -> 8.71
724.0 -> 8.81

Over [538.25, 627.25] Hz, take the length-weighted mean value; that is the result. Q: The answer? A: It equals 8.93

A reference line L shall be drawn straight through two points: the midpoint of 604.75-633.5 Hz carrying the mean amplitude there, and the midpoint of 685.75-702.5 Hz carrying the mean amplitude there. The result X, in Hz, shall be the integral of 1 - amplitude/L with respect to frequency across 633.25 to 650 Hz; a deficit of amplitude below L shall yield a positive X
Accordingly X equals 0.76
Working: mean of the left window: 9.04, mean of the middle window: 8.27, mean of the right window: 7.76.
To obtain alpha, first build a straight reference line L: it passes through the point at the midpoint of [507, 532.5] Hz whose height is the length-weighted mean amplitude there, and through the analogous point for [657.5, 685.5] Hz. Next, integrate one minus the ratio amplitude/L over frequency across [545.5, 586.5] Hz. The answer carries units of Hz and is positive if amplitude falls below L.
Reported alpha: -2.1 Hz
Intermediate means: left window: 8.48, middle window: 8.78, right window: 8.05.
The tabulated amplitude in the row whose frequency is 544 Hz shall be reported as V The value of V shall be 8.13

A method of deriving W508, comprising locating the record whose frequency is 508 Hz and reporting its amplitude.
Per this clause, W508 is 8.78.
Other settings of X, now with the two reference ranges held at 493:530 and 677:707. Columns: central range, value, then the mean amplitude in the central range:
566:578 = -1.4 Hz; 9.18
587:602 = -1.8 Hz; 9.15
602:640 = -4.1 Hz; 8.99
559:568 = -0.4 Hz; 8.67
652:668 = 0.1 Hz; 7.94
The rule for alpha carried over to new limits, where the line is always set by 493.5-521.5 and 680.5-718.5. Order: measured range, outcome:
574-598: -2.36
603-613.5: -2.03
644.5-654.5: 0.08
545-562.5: 0.20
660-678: 0.21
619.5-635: -0.91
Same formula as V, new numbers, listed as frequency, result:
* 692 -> 7.89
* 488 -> 8.85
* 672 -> 8.12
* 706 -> 8.05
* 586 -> 8.76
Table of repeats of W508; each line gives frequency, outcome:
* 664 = 7.71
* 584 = 9.17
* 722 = 8.71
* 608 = 9.83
